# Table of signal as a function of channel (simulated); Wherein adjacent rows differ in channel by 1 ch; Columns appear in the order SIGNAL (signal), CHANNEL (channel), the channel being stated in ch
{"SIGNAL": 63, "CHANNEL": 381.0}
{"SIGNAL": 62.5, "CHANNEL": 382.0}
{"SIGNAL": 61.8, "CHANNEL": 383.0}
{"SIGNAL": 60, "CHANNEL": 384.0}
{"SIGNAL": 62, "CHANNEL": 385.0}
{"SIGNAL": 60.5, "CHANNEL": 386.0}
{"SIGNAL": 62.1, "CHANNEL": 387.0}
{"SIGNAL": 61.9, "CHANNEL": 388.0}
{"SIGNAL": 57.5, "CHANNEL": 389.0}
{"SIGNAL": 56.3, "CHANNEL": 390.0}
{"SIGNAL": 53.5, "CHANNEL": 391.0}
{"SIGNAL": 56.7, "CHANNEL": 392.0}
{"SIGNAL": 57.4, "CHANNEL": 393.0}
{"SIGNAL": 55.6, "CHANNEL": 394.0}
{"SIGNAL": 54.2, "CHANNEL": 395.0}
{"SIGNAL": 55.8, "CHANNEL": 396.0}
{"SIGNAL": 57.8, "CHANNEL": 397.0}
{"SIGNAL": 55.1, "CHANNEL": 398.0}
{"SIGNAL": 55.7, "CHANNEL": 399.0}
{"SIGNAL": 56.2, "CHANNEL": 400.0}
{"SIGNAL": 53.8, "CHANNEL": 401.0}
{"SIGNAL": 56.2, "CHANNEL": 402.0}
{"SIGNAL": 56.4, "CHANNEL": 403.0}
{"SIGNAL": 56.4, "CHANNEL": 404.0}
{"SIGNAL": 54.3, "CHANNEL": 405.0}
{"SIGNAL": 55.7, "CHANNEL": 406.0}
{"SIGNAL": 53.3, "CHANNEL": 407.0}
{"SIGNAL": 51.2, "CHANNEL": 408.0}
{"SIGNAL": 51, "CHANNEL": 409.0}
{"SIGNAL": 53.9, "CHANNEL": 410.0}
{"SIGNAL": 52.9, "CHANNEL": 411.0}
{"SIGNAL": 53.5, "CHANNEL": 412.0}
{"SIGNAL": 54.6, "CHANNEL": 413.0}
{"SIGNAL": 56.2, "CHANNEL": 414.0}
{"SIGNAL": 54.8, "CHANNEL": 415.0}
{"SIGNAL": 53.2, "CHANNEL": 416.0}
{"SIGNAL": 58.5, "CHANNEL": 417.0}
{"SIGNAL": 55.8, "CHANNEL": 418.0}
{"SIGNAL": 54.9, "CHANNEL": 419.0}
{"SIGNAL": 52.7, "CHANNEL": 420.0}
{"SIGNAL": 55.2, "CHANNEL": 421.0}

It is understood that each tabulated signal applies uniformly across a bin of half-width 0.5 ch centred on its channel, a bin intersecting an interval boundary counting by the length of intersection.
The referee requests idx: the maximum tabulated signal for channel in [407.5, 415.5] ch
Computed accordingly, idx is 56.2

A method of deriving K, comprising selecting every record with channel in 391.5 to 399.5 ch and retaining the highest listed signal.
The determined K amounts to 57.8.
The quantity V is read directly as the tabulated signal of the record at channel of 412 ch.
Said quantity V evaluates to 53.5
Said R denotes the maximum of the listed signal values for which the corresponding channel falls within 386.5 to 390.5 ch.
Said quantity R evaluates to 62.1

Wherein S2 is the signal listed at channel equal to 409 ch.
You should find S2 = 51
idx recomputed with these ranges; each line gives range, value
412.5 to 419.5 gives 58.5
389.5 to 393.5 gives 57.4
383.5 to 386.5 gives 62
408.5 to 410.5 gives 53.9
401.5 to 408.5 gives 56.4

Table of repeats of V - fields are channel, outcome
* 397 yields 57.8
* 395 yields 54.2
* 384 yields 60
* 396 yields 55.8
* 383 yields 61.8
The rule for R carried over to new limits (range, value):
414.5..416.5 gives 54.8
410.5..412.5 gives 53.5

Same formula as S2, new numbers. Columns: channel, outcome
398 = 55.1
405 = 54.3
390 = 56.3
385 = 62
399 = 55.7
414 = 56.2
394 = 55.6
